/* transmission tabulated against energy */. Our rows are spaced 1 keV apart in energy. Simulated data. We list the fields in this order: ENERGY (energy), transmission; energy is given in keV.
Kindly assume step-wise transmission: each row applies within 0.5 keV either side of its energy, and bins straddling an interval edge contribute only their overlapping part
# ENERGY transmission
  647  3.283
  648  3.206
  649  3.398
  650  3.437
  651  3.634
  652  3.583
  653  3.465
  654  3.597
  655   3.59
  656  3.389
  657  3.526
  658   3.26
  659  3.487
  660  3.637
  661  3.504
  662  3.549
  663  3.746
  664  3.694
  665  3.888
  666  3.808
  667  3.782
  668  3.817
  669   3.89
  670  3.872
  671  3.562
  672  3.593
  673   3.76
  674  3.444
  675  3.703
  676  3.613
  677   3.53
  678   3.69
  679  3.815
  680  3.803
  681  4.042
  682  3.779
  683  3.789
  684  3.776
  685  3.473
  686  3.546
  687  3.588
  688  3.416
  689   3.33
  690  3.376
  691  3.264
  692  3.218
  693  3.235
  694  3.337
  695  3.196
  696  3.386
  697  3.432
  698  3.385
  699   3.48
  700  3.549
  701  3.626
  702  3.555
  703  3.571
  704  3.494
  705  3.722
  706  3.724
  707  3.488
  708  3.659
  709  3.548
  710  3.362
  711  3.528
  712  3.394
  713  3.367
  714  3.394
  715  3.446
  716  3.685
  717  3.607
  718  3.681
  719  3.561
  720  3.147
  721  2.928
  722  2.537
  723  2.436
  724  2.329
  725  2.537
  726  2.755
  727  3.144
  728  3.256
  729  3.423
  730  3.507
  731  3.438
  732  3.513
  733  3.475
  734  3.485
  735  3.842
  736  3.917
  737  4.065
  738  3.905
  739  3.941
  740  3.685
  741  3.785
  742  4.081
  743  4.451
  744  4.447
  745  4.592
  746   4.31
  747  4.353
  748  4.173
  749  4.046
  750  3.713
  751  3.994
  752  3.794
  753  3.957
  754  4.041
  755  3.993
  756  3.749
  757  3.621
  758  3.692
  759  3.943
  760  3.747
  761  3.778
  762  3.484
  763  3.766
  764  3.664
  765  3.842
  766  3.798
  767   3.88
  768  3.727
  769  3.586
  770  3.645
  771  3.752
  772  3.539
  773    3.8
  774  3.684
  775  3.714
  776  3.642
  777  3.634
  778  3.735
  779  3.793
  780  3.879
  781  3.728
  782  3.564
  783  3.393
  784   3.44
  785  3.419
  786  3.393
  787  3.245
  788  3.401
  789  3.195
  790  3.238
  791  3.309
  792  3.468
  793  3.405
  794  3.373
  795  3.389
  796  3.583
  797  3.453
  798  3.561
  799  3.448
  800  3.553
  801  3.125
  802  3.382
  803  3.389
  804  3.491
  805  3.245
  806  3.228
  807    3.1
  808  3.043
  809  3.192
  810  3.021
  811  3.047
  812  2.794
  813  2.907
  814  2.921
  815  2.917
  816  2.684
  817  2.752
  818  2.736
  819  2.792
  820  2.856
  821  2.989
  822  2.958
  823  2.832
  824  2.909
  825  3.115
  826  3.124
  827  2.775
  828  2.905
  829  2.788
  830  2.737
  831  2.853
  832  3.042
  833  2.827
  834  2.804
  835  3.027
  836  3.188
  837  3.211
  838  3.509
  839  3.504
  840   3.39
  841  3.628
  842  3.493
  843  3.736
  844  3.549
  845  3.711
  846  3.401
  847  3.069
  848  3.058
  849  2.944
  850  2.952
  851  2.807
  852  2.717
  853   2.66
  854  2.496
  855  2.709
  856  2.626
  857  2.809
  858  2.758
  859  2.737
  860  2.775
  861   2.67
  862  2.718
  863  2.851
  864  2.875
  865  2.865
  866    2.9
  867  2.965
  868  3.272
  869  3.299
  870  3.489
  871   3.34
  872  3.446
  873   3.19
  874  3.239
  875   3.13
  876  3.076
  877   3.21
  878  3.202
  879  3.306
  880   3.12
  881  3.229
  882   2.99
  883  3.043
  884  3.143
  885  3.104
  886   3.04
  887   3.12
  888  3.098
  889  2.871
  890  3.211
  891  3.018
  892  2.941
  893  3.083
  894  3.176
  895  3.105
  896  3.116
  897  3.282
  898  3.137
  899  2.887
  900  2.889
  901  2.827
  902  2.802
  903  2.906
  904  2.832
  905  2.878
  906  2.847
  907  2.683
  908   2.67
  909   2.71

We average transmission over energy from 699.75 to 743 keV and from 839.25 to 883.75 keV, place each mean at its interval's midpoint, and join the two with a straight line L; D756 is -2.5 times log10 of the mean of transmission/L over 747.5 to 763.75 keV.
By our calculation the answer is -0.14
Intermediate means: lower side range 3.46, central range 3.84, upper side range 3.08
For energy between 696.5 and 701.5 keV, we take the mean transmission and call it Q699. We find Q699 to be 3.49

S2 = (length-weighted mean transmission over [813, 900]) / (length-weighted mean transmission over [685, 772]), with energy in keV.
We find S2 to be 0.8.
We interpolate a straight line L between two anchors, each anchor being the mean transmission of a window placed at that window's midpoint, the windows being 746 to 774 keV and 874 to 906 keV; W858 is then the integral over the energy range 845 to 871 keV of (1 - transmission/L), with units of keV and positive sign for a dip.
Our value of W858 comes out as 2.6 keV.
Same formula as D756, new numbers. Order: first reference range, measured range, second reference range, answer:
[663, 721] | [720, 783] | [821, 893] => -0.091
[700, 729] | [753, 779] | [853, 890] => -0.166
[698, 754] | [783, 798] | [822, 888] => -0.019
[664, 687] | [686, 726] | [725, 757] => 0.129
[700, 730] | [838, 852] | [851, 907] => -0.085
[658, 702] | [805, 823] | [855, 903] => 0.097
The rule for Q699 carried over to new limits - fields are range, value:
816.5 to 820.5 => 2.78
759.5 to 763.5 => 3.69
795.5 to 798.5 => 3.53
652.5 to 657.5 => 3.51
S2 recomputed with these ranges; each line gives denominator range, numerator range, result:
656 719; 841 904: 0.86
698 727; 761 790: 1.09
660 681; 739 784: 1.04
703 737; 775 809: 1.02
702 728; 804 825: 0.90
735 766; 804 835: 0.75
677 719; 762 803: 1.01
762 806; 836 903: 0.87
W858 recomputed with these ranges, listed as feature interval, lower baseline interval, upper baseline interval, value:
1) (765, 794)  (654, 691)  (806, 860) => -3.2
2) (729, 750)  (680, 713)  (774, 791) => -2.5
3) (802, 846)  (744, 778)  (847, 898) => 3.6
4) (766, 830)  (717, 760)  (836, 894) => 1.9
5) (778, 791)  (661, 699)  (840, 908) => -0.7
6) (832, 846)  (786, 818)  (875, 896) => -0.8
